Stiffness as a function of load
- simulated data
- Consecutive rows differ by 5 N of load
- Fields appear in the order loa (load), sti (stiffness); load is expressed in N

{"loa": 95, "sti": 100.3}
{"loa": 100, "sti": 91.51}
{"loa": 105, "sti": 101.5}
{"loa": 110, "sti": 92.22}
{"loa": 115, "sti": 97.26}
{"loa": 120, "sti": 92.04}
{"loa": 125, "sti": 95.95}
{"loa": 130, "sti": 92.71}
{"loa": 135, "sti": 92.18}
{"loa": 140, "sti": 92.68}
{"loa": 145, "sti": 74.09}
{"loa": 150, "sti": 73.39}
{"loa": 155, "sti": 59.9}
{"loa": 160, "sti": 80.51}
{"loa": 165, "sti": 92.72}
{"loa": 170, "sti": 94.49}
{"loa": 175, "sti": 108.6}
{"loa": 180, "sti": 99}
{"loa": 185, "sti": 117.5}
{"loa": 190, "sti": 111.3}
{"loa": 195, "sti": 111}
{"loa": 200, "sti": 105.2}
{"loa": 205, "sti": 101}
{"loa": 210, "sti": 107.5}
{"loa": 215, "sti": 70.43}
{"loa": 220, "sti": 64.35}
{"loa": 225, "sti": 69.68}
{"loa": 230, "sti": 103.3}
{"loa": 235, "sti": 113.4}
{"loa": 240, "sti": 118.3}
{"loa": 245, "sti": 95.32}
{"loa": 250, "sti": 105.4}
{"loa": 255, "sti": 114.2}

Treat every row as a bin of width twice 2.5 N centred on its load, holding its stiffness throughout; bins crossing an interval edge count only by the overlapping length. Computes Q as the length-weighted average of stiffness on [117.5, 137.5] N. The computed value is 93.2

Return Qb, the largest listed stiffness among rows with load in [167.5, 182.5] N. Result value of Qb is 108.6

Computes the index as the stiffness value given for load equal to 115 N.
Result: 97.26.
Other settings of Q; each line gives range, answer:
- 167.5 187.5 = 105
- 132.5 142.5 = 92.4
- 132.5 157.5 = 78.4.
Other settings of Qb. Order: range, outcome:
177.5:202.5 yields 117.5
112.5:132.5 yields 97.26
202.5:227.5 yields 107.5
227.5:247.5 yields 118.3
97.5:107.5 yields 101.5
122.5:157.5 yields 95.95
